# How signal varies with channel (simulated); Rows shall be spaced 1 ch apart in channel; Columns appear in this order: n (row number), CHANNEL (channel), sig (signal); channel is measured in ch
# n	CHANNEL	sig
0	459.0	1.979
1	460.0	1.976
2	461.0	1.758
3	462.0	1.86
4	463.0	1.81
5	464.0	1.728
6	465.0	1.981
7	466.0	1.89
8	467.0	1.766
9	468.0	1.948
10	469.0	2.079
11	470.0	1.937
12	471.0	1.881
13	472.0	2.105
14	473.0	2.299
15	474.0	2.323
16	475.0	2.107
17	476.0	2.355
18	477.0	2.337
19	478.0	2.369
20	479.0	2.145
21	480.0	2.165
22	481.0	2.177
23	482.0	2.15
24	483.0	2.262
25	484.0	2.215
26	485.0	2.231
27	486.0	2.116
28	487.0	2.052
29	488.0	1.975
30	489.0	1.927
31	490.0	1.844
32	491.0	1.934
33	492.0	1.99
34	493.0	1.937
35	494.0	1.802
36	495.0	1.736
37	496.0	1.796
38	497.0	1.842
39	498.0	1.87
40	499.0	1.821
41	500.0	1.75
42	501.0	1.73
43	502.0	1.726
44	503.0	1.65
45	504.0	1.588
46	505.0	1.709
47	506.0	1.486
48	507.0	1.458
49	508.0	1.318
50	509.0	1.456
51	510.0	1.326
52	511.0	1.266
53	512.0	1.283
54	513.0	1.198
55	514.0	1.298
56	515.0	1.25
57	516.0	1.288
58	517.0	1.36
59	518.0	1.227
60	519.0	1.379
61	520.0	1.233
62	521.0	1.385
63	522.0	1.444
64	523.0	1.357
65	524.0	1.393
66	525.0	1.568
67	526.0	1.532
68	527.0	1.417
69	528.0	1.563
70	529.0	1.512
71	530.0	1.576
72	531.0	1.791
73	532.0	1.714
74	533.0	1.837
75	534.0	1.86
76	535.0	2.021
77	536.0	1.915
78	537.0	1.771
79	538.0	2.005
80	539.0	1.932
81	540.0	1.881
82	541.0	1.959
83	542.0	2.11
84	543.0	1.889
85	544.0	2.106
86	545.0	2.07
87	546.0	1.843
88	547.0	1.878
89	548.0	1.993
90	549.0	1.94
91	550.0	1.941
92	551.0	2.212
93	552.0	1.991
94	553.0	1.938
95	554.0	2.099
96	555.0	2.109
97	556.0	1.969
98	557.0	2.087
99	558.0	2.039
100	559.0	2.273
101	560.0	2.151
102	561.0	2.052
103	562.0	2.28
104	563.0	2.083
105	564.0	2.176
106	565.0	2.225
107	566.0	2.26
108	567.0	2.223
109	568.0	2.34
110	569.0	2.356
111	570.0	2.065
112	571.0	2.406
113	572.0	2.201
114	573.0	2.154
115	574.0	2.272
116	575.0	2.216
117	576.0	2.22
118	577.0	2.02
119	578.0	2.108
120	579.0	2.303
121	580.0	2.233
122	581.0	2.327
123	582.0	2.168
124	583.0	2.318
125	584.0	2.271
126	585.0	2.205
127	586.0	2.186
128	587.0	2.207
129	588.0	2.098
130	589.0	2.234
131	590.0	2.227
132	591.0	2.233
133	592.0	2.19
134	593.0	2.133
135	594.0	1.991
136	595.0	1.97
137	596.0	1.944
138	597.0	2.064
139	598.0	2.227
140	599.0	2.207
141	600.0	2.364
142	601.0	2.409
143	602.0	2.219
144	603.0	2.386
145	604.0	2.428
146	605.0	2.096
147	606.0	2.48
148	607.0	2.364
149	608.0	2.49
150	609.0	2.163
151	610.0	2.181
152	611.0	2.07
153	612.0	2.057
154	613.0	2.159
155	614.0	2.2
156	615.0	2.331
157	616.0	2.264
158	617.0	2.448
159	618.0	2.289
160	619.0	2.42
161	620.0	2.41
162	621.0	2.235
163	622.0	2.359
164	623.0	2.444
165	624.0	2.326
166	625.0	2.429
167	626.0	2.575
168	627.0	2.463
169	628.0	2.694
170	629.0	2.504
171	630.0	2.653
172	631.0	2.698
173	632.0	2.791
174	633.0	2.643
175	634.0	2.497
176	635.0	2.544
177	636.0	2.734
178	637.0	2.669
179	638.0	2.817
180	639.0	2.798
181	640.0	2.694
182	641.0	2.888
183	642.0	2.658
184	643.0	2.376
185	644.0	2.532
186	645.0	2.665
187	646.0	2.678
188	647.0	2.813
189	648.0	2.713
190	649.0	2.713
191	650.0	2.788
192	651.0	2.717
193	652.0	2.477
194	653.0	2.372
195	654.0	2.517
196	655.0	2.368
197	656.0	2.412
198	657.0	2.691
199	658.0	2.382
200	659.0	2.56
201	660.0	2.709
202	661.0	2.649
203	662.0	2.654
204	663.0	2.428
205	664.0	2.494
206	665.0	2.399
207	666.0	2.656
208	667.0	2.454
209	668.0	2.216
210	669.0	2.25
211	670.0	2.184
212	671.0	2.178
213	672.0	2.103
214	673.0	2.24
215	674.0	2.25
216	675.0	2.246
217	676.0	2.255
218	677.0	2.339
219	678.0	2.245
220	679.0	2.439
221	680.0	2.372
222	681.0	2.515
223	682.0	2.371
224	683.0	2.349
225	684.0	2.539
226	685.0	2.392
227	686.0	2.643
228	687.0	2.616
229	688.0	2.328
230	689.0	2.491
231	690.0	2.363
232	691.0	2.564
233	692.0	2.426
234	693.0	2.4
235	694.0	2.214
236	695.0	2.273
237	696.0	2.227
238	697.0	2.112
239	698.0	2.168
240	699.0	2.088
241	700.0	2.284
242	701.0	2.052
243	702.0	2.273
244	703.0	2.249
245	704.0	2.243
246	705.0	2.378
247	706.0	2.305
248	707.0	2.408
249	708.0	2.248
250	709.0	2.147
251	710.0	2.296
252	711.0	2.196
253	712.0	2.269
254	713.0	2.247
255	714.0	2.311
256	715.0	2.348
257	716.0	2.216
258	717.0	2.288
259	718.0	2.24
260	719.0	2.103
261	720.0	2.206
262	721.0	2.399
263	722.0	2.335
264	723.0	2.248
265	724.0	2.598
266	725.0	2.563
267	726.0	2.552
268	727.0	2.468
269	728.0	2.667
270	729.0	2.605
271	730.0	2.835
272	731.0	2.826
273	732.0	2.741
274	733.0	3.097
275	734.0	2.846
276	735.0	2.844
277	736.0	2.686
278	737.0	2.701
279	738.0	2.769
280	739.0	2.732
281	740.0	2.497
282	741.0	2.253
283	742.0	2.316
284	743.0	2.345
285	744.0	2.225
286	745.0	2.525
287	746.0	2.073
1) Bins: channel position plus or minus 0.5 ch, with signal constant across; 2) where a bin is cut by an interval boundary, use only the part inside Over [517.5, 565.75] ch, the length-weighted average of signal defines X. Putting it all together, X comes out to 1.85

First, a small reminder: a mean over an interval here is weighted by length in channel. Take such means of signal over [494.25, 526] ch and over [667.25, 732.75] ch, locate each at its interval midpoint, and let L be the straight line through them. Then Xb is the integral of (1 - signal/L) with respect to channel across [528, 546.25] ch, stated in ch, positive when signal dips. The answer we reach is -2.86 ch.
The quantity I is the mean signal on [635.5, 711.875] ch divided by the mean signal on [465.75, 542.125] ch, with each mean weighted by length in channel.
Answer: 1.4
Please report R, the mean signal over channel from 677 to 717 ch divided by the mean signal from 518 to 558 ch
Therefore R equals 1.3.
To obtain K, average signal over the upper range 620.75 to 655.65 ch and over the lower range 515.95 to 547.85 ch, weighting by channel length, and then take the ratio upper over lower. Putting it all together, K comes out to 1.5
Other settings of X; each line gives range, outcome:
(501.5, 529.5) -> 1.42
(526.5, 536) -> 1.71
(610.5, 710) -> 2.43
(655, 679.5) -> 2.39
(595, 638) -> 2.38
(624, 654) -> 2.63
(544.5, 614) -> 2.17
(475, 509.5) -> 1.91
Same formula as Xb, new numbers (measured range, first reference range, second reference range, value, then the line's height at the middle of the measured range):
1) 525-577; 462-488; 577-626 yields 4.33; 2.19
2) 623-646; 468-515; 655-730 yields -4.13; 2.22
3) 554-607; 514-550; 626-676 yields -4.49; 2.03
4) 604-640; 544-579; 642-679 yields -1.61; 2.33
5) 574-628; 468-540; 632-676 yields 0.10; 2.26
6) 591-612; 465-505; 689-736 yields -0.18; 2.2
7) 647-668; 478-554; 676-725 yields -3.51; 2.19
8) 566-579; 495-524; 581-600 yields -1.32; 2.02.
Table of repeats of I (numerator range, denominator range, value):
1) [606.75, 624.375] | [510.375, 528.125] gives 1.69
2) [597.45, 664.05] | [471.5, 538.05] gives 1.42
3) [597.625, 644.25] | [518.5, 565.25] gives 1.31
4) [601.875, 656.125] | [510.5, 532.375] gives 1.77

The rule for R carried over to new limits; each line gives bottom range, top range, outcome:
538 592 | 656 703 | 1.11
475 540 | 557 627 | 1.29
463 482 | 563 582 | 1.07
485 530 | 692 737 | 1.50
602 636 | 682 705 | 0.97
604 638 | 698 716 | 0.93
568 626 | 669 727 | 1.03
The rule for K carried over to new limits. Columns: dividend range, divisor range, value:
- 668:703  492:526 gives 1.52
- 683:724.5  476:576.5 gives 1.24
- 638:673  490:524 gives 1.64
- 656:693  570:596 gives 1.10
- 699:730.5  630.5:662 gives 0.89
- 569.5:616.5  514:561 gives 1.25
